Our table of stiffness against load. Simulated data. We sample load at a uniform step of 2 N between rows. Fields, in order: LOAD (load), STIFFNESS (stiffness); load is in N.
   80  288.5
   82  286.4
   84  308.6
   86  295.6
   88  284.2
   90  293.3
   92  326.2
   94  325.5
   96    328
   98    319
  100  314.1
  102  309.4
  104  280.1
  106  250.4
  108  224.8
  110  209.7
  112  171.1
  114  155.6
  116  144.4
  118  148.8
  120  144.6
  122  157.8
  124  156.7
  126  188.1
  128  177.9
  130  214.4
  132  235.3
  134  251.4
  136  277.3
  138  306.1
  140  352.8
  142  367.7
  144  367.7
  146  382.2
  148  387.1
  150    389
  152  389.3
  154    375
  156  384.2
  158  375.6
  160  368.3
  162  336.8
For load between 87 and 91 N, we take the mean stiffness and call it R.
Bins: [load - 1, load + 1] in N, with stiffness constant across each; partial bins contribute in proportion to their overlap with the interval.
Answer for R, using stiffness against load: 289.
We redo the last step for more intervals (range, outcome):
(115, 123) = 149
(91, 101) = 323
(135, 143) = 326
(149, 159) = 383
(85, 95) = 305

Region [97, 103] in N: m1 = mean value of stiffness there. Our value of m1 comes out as 314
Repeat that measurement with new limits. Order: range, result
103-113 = 227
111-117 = 157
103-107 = 265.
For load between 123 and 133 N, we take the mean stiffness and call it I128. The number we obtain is 194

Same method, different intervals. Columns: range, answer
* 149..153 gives 389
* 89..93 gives 310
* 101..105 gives 295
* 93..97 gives 327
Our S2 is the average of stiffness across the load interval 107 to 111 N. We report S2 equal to 217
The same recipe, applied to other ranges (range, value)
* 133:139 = 278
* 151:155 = 382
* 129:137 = 245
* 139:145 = 363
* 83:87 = 302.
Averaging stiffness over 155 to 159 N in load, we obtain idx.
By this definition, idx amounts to 380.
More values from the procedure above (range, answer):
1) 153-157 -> 380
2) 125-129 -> 183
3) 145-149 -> 385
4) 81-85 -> 298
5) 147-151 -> 388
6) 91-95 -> 326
